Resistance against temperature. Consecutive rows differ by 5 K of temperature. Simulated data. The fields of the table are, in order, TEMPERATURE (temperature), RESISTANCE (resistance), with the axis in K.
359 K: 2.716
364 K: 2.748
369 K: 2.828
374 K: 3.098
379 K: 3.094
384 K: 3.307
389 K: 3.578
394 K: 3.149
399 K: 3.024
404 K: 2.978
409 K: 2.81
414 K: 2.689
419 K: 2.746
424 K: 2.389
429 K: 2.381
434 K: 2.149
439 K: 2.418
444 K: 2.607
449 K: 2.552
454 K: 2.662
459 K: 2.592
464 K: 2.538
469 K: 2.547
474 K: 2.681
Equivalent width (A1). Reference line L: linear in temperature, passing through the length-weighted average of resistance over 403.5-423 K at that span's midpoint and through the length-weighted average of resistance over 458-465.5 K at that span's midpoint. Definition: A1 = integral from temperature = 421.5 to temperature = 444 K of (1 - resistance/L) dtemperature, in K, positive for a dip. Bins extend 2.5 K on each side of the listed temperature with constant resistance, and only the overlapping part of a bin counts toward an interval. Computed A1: 2.63 K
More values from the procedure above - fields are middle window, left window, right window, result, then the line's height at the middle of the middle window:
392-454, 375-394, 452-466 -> 5.9 K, 2.93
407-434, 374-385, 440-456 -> 2.5 K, 2.82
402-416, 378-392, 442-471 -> 1.2 K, 3.09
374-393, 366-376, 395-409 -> -2.1 K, 2.96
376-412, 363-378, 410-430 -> -4.7 K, 2.76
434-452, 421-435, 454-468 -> -0.2 K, 2.45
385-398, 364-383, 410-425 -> -2.1 K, 2.85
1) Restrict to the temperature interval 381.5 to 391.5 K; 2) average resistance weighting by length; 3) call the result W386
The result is 3.44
